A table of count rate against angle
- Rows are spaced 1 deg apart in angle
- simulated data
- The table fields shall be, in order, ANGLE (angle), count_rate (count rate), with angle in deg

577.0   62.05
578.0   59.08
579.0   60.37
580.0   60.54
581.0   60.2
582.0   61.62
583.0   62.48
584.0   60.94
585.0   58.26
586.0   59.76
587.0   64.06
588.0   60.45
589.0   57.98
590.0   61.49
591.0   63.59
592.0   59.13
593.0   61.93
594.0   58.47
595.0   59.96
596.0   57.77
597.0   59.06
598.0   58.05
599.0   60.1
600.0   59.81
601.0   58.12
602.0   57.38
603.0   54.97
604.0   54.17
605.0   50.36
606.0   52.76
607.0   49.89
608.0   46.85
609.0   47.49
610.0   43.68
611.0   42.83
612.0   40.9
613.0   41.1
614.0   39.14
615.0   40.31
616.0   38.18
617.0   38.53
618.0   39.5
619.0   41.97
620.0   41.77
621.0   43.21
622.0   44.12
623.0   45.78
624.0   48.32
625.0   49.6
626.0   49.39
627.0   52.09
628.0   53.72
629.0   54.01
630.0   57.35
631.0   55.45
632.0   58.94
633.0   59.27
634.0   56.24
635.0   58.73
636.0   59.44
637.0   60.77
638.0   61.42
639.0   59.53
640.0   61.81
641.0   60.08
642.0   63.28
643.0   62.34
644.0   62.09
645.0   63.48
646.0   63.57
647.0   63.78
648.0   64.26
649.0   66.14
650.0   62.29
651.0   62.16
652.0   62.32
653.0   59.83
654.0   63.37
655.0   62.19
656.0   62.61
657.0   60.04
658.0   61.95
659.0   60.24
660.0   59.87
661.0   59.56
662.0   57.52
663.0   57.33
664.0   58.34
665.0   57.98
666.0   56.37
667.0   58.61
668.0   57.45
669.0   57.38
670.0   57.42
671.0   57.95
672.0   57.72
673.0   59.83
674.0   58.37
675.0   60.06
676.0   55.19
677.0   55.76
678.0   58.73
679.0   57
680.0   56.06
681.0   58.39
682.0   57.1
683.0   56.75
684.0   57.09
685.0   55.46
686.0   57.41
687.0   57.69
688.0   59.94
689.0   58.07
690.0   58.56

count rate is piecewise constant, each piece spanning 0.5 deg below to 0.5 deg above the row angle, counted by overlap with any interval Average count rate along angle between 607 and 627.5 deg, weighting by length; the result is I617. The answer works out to 43.9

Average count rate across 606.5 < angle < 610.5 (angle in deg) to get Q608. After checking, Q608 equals 47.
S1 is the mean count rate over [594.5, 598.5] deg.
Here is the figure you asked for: 58.7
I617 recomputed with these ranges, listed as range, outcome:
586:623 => 51.4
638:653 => 62.5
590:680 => 55.7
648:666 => 60.8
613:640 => 50.3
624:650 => 58.9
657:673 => 58.5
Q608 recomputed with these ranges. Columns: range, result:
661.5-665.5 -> 57.8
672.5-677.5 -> 57.8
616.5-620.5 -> 40.4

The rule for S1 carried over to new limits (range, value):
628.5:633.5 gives 57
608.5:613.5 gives 43.2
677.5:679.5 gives 57.9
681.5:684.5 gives 57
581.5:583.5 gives 62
